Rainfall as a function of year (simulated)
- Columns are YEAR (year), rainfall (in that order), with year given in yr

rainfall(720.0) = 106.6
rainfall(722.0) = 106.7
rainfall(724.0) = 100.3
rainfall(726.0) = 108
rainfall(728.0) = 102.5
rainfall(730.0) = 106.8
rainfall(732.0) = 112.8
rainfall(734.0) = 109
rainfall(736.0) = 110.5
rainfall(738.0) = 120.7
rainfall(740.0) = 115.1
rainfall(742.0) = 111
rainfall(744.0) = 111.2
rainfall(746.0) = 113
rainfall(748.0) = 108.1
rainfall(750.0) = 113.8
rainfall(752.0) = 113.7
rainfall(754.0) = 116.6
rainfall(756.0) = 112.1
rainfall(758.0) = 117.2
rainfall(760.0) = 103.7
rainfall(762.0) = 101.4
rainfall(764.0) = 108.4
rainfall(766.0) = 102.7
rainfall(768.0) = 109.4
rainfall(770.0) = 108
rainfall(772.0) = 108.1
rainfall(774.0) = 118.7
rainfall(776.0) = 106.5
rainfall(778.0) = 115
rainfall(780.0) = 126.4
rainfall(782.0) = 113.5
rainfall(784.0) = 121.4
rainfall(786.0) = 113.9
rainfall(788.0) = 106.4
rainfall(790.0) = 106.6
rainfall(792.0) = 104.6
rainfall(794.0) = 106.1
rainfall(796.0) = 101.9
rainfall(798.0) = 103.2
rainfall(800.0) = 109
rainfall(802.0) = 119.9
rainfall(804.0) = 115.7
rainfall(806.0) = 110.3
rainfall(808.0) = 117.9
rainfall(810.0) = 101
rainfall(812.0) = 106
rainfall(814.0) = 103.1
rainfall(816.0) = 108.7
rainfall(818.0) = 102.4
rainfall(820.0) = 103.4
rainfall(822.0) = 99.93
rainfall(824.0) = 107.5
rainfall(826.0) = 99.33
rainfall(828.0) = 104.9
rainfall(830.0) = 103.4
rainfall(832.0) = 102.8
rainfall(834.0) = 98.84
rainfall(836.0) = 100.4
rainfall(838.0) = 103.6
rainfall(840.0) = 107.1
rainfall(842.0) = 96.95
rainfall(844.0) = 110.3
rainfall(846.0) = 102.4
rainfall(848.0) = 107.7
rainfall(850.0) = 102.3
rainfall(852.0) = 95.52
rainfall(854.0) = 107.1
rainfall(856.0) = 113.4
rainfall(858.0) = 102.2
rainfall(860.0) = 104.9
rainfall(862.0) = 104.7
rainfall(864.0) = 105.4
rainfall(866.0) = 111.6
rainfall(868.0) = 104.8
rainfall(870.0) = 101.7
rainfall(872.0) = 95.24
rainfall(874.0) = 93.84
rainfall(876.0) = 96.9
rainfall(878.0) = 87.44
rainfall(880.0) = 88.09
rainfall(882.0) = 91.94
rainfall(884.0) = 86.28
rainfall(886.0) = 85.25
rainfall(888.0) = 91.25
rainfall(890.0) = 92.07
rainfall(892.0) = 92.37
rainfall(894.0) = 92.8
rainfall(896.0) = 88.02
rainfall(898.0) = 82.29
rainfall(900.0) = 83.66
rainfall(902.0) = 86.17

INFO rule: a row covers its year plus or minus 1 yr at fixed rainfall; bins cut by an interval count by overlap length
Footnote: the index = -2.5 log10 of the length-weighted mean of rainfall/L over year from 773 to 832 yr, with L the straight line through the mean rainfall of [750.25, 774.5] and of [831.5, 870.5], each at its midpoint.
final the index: -0.01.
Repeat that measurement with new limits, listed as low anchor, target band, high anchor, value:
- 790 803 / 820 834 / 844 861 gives 0.03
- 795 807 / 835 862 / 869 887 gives -0.06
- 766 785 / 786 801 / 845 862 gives 0.05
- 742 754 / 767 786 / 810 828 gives -0.05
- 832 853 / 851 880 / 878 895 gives -0.06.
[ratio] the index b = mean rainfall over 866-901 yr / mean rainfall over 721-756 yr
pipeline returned 0.8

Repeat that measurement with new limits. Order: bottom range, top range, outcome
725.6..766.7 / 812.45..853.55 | 0.93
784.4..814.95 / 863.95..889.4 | 0.87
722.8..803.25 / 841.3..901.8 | 0.88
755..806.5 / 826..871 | 0.94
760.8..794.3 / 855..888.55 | 0.89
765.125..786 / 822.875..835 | 0.91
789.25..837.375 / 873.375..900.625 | 0.85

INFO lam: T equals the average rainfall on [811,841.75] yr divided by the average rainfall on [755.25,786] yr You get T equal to 0.93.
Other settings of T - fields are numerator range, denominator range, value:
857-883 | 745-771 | 0.90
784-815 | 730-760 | 0.97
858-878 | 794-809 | 0.92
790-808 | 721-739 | 1.01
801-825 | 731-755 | 0.96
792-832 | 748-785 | 0.95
